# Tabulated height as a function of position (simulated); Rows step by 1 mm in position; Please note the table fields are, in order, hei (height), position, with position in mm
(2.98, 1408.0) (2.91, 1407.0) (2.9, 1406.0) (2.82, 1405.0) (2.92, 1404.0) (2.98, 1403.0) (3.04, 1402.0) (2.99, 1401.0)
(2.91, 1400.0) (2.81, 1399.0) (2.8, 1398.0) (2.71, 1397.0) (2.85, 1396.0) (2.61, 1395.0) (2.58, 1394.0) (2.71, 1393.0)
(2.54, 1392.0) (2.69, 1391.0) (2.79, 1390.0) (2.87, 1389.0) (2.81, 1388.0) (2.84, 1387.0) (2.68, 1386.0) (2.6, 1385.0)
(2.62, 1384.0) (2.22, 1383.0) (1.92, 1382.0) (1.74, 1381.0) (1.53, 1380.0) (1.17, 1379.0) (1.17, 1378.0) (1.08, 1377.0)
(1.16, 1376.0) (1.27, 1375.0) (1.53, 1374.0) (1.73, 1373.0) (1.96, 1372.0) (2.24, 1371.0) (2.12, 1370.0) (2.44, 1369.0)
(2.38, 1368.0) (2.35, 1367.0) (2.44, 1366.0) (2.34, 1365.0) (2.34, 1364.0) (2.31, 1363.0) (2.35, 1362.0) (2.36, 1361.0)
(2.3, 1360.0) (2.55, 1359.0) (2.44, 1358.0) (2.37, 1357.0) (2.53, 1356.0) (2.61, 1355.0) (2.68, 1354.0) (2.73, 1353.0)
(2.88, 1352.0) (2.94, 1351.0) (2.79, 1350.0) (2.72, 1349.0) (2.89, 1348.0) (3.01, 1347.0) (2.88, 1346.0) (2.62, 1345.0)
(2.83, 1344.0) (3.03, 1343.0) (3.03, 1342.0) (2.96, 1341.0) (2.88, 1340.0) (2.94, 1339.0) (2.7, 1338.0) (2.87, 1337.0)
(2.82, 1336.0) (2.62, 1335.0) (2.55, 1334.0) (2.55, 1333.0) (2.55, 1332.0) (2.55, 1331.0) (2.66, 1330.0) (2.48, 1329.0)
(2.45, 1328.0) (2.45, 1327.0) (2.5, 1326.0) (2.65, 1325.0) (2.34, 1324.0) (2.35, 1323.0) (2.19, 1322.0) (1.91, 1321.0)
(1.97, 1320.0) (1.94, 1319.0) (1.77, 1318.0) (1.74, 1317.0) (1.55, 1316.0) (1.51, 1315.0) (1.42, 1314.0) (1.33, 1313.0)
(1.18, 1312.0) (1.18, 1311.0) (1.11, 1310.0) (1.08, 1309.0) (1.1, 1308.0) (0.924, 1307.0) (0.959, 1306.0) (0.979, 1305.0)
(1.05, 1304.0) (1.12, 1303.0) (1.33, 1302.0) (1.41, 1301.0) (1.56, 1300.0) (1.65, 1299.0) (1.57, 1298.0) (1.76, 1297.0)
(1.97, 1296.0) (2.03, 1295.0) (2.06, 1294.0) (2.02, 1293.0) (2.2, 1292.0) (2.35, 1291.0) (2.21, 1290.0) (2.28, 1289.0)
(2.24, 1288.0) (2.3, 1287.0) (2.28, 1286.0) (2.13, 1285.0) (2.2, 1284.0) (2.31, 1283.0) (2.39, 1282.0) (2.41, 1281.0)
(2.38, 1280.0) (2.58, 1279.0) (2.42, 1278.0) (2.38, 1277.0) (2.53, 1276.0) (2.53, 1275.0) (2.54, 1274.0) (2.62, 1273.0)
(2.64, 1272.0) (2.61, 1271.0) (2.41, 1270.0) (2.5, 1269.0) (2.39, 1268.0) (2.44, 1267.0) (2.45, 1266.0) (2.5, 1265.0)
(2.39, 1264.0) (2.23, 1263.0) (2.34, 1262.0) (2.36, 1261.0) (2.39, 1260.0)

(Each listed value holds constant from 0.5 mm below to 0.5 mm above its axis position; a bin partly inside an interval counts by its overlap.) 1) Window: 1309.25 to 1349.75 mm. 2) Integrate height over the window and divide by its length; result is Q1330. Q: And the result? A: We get 2.34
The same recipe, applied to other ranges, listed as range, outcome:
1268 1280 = 2.51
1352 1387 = 2.15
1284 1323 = 1.68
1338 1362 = 2.73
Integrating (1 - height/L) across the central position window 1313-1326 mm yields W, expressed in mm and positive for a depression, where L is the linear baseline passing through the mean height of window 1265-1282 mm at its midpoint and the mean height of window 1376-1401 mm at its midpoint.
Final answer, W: 2.7 mm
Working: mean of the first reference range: 2.49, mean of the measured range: 1.94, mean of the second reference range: 2.37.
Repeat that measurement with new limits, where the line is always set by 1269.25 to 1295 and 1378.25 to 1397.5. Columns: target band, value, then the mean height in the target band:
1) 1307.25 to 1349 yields 2.1 mm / 2.27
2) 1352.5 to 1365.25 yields -0.3 mm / 2.46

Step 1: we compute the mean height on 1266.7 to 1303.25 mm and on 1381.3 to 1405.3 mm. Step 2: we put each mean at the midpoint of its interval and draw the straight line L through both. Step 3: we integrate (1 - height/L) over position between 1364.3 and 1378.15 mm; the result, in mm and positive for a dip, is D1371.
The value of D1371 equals 3.7 mm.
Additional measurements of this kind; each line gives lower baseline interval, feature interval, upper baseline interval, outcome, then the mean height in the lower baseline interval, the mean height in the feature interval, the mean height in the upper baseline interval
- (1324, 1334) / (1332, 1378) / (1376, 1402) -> 0.37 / 2.53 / 2.46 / 2.4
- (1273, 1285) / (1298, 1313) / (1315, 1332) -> 7.12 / 2.42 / 1.21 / 2.21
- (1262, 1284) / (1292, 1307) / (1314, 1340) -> 5.39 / 2.45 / 1.54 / 2.34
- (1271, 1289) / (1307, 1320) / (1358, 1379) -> 4.85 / 2.41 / 1.41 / 2.01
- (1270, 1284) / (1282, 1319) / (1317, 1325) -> 9.81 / 2.47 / 1.68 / 2.08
